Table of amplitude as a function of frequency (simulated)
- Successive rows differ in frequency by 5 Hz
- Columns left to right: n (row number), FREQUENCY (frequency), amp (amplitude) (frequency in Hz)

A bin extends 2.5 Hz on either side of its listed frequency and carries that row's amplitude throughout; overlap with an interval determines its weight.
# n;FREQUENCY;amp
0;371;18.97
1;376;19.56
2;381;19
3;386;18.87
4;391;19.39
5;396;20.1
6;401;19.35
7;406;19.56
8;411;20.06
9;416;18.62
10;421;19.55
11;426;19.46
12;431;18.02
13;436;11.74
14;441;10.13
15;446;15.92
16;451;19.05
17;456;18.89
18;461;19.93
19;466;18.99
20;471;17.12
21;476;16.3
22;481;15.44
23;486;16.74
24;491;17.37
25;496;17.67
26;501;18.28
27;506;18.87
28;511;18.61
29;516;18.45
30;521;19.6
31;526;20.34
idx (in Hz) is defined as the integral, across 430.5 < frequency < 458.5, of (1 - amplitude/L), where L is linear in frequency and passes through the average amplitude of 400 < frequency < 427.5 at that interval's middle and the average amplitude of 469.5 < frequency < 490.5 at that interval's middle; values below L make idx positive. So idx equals 4.0 Hz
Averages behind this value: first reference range 19.4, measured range 15.5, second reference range 16.5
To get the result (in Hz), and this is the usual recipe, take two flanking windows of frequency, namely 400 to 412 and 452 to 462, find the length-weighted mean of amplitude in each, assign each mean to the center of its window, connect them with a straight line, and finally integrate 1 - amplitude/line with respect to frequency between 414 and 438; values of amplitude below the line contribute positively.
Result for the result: 2.4 Hz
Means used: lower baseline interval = 19.6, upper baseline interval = 19.3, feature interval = 17.6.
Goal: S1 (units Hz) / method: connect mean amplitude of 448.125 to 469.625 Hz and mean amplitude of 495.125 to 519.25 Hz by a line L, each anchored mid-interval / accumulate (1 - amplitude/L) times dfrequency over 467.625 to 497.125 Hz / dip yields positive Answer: 3.1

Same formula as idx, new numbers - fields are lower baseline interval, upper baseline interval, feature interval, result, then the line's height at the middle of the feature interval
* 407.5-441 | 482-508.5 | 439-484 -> 1.5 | 17.5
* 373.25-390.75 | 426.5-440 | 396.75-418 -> -2.9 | 17.1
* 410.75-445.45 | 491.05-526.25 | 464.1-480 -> 0.4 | 17.7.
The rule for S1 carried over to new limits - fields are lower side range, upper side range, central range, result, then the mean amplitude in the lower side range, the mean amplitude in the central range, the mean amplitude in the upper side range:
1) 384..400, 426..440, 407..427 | -3.1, 19.5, 19.4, 15.2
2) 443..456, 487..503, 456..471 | -1.2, 17.5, 19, 17.7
